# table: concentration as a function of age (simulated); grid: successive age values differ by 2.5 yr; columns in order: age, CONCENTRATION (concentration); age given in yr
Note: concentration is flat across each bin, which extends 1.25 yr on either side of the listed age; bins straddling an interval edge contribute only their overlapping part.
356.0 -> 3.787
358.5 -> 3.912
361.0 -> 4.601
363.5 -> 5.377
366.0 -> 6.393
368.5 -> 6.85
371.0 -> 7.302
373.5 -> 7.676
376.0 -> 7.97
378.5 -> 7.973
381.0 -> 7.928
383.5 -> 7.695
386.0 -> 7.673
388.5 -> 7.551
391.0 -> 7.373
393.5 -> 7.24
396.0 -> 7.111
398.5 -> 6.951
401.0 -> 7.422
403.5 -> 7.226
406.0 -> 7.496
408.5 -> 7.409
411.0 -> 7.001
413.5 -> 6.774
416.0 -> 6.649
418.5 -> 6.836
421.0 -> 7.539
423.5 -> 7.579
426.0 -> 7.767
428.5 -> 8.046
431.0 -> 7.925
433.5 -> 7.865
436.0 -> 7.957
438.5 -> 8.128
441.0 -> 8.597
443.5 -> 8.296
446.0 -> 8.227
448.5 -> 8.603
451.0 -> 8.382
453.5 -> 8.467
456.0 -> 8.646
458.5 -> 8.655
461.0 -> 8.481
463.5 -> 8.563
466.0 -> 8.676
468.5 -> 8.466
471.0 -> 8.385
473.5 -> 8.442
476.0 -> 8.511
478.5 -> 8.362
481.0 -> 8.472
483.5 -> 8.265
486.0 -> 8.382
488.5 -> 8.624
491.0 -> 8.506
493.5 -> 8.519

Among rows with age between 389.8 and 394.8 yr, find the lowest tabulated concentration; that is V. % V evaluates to 7.24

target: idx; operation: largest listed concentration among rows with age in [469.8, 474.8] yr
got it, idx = 8.442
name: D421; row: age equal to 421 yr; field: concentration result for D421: 7.539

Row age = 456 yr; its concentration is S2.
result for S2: 8.646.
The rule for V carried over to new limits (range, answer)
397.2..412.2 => 6.951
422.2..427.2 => 7.579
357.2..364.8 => 3.912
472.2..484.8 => 8.265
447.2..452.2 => 8.382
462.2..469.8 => 8.466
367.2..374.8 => 6.85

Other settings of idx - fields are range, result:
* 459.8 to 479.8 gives 8.676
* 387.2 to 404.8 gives 7.551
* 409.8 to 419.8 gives 7.001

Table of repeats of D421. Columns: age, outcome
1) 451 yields 8.382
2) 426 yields 7.767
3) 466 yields 8.676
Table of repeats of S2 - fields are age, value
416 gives 6.649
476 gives 8.511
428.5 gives 8.046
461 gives 8.481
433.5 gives 7.865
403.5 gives 7.226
